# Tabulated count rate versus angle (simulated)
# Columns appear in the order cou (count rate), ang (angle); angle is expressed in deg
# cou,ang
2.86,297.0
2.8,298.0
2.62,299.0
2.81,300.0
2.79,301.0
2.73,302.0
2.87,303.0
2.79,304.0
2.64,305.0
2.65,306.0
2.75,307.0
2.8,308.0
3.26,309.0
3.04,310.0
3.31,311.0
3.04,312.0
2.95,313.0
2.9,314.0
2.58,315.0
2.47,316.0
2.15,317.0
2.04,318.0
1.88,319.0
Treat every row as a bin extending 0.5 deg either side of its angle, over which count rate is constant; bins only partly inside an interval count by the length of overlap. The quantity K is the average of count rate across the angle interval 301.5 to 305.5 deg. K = 2.76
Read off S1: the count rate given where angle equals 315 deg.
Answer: 2.58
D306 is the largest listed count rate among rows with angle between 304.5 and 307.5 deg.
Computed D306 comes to 2.75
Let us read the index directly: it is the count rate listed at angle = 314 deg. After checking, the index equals 2.9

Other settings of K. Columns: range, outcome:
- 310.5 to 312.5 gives 3.17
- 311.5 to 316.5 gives 2.79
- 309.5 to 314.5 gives 3.05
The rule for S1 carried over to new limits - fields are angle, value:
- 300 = 2.81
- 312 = 3.04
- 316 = 2.47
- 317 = 2.15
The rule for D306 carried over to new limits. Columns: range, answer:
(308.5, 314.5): 3.31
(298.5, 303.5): 2.87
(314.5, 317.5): 2.58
